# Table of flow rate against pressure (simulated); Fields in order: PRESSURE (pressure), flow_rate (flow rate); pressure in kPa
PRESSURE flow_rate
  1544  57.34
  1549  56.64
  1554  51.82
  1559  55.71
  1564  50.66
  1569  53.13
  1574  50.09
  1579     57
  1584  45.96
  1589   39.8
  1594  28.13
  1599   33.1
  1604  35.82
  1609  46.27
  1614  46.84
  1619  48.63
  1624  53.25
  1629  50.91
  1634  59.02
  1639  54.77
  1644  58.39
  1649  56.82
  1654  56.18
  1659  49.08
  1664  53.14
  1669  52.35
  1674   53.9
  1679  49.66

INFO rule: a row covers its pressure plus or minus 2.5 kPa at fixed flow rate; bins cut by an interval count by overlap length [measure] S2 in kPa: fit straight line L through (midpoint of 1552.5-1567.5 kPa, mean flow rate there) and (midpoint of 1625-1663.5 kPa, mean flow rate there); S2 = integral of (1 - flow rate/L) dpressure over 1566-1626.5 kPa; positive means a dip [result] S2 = 9.9 kPa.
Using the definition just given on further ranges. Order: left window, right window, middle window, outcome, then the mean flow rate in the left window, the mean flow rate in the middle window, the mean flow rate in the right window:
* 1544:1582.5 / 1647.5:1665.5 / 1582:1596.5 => 4.3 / 53.6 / 37.7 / 53.7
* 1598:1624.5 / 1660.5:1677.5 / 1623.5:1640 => -2.7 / 43.9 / 54.6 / 52.7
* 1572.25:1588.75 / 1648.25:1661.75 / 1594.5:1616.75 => 5.0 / 49.5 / 39.5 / 53.6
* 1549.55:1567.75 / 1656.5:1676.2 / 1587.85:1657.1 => 6.1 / 53.2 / 47.9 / 52.1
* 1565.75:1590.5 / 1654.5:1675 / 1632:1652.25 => -2.2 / 49.6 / 57.2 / 52.4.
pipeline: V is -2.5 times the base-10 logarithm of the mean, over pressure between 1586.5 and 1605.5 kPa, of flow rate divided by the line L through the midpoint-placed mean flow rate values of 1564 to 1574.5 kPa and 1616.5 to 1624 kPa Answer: 0.43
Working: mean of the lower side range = 51.7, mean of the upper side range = 50.2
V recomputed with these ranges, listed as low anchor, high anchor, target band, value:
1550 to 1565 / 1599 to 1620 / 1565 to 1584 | -0.050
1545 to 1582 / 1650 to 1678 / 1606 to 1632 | 0.088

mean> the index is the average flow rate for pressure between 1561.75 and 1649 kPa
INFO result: 48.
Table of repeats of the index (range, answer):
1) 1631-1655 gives 57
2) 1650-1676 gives 53.1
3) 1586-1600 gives 34.2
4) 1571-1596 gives 44.7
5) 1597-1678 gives 50.6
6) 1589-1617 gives 38.4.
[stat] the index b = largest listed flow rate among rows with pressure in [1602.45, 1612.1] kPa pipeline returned 46.27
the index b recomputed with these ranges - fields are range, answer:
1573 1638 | 59.02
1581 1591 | 45.96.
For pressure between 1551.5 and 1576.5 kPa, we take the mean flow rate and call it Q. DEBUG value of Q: 52.3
